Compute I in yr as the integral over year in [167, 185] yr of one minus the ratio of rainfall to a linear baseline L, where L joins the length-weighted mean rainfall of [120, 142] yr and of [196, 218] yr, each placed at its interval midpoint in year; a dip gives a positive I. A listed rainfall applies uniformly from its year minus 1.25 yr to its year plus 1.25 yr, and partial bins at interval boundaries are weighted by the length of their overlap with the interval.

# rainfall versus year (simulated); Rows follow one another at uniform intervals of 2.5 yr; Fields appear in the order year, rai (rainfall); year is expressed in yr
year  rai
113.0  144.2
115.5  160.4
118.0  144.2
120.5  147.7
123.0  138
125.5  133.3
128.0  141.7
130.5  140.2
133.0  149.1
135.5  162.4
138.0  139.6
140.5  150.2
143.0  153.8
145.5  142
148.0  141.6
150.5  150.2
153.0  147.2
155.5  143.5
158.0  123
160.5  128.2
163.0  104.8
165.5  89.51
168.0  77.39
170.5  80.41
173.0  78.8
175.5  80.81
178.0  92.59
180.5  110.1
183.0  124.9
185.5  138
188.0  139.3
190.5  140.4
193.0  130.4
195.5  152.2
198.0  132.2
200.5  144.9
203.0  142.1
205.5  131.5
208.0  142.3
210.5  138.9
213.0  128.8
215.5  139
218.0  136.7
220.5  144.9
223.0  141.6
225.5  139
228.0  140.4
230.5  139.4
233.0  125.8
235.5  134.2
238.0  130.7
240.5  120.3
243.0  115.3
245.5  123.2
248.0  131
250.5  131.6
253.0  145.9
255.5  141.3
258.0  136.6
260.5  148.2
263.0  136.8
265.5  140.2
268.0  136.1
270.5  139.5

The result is 5.9 yr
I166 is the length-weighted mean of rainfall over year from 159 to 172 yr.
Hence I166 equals 96.2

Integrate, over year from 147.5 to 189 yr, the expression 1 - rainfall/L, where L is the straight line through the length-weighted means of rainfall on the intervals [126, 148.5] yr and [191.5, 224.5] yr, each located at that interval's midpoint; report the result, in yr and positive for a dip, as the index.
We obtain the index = 8.4 yr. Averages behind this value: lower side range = 146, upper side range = 139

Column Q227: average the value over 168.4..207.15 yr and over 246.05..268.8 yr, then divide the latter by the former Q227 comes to 1.1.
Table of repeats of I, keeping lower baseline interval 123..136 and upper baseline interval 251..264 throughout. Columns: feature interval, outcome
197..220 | 0.7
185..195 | 0.3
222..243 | 1.3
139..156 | -0.4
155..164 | 1.2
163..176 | 5.4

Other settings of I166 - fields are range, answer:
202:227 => 138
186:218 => 138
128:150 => 147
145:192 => 117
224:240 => 134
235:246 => 124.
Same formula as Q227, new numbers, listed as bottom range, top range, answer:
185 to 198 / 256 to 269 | 1.00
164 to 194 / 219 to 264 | 1.26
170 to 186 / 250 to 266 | 1.40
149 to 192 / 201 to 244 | 1.18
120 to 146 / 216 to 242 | 0.93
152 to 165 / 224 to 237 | 1.07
